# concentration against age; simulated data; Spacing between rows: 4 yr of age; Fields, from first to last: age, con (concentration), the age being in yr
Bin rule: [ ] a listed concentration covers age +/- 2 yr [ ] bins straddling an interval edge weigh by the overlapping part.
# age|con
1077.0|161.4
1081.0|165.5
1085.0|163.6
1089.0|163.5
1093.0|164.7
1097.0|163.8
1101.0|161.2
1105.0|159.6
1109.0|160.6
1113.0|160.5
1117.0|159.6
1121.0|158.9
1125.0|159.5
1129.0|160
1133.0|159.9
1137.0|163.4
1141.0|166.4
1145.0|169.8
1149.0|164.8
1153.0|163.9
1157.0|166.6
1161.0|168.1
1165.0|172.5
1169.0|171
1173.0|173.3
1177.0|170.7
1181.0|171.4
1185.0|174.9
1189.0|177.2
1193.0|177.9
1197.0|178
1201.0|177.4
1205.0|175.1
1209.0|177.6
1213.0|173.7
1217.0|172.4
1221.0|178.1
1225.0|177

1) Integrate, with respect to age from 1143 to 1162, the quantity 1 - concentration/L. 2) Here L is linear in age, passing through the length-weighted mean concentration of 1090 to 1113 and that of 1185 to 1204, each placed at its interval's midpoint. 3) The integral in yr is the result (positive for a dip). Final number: 0.4 yr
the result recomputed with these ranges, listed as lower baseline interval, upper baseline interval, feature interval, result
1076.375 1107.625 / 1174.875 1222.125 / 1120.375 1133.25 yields 0.6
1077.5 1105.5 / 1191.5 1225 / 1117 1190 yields 1.4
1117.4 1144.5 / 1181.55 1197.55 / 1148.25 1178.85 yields 0.2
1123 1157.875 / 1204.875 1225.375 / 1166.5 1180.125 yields -0.2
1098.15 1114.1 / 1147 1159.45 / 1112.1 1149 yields 0.2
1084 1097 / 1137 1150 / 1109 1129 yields 0.7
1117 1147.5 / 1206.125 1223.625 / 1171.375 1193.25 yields -0.5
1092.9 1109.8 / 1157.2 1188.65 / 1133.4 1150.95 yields 0.2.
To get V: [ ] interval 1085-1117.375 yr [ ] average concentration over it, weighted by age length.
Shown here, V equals 162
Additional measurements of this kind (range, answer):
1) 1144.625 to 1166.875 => 167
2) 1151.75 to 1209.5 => 173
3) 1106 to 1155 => 162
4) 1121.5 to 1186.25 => 167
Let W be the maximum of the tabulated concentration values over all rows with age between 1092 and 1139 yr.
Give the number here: 164.7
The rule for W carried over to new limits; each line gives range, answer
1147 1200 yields 178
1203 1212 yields 177.6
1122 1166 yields 172.5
